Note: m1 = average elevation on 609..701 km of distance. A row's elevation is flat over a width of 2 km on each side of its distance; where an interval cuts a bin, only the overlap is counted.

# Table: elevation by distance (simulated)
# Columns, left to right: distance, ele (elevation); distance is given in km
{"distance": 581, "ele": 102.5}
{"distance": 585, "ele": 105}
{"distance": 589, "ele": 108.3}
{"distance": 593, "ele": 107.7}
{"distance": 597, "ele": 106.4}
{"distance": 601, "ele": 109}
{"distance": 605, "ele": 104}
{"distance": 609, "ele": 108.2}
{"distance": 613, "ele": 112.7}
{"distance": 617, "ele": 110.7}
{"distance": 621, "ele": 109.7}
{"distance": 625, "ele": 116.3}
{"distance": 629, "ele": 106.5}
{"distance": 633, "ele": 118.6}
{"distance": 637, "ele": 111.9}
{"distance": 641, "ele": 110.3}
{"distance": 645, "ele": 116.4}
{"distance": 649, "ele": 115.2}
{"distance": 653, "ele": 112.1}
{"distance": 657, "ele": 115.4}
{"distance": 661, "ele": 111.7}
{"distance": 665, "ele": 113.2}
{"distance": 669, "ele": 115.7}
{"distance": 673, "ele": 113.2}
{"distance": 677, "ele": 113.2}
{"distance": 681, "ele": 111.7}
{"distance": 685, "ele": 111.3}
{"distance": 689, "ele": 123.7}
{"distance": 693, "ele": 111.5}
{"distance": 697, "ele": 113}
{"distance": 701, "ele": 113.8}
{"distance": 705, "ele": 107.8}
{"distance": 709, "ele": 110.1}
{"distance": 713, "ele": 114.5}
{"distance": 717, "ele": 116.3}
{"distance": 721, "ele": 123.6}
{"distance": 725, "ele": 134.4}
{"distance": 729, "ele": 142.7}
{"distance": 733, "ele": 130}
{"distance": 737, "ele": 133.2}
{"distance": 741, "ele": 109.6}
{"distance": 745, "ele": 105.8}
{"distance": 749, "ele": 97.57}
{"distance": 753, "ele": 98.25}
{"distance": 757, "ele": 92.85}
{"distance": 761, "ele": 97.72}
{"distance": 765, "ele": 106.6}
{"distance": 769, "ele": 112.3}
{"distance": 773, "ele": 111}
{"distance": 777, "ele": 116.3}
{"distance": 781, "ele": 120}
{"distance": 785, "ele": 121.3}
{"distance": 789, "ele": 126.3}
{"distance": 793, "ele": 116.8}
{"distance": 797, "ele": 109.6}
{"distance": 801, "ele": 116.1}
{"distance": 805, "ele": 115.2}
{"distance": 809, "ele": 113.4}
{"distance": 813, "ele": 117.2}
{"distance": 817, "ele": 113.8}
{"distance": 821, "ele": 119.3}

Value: 113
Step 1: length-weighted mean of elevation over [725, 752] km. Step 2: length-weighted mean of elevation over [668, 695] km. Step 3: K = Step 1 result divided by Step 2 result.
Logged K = 1.05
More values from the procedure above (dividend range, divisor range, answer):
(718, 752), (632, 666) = 1.07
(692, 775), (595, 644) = 1.03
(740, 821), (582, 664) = 1.00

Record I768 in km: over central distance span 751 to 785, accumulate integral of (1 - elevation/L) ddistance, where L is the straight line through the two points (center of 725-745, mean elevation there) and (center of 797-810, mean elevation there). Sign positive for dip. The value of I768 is 3.7 km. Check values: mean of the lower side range 127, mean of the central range 108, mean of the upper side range 114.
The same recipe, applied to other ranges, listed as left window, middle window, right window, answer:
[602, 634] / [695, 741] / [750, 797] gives -4.46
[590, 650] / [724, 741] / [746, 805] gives -3.34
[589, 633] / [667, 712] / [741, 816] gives -1.26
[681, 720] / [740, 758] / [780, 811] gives 2.30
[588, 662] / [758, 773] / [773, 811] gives 1.37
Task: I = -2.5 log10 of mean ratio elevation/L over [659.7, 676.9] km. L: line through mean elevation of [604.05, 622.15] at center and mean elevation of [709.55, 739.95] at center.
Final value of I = 0.04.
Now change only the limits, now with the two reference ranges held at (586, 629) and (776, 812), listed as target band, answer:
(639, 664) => -0.02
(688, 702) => -0.02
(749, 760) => 0.20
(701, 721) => 0.00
